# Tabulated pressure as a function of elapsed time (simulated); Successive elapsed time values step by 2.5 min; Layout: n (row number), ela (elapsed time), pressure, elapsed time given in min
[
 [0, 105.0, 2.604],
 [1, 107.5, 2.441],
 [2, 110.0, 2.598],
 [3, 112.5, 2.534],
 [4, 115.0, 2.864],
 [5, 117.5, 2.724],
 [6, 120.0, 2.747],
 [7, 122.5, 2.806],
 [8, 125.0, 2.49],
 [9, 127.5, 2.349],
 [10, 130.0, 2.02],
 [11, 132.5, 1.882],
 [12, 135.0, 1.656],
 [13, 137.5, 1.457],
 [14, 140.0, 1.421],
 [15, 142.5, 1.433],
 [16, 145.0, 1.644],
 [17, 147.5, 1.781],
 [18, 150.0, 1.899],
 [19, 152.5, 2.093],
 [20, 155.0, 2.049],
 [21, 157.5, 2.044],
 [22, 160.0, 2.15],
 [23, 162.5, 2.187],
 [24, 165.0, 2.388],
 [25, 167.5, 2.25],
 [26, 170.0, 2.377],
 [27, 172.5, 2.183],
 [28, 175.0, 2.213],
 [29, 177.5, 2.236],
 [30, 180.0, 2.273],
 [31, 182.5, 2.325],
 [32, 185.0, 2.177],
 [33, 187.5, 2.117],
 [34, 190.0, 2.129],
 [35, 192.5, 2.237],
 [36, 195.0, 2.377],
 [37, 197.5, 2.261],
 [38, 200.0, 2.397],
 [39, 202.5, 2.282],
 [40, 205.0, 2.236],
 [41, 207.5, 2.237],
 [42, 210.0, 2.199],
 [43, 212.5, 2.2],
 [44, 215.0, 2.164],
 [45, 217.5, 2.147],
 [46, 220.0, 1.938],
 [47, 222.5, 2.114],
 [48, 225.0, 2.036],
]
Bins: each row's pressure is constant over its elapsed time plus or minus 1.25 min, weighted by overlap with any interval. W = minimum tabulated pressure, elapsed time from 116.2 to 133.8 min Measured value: 1.882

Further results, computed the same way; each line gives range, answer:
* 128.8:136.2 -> 1.656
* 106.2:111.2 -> 2.441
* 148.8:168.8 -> 1.899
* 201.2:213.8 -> 2.199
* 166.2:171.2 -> 2.25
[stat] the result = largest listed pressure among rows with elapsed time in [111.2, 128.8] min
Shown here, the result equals 2.864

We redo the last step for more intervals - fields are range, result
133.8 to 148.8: 1.781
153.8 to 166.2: 2.388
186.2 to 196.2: 2.377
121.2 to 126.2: 2.806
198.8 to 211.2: 2.397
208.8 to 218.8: 2.2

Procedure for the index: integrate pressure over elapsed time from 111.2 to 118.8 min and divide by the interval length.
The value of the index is 2.71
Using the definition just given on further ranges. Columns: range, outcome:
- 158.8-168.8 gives 2.24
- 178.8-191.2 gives 2.2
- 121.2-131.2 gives 2.42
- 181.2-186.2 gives 2.25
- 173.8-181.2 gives 2.24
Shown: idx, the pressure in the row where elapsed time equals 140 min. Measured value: 1.421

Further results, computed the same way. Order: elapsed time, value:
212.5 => 2.2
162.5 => 2.187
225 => 2.036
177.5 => 2.236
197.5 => 2.261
